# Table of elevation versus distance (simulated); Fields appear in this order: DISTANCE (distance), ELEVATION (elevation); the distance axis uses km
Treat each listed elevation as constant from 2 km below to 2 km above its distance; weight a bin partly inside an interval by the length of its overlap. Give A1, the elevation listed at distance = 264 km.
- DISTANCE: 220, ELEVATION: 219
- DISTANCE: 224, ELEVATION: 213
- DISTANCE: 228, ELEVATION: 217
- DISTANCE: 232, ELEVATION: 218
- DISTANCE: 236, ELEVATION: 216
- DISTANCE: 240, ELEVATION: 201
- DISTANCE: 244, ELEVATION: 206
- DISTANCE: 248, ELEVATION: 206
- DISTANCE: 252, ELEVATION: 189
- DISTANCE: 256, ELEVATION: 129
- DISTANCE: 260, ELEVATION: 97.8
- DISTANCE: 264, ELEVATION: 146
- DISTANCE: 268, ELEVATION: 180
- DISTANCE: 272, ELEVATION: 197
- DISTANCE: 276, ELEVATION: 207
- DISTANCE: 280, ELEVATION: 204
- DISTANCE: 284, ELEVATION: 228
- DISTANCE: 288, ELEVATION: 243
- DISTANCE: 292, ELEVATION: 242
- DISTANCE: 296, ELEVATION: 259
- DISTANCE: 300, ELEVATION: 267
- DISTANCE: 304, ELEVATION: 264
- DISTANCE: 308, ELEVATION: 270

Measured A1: 146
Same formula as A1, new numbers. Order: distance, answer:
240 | 201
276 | 207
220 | 219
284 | 228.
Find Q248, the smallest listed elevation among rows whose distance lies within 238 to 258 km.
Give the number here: 129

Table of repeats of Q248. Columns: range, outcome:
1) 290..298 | 242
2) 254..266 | 97.8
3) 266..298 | 180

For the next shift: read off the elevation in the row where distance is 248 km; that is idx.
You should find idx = 206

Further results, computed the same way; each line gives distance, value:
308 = 270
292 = 242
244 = 206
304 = 264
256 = 129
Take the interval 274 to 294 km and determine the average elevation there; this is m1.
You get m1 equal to 225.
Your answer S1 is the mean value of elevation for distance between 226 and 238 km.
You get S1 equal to 217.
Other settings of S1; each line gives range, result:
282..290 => 236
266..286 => 203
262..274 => 174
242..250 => 206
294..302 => 263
